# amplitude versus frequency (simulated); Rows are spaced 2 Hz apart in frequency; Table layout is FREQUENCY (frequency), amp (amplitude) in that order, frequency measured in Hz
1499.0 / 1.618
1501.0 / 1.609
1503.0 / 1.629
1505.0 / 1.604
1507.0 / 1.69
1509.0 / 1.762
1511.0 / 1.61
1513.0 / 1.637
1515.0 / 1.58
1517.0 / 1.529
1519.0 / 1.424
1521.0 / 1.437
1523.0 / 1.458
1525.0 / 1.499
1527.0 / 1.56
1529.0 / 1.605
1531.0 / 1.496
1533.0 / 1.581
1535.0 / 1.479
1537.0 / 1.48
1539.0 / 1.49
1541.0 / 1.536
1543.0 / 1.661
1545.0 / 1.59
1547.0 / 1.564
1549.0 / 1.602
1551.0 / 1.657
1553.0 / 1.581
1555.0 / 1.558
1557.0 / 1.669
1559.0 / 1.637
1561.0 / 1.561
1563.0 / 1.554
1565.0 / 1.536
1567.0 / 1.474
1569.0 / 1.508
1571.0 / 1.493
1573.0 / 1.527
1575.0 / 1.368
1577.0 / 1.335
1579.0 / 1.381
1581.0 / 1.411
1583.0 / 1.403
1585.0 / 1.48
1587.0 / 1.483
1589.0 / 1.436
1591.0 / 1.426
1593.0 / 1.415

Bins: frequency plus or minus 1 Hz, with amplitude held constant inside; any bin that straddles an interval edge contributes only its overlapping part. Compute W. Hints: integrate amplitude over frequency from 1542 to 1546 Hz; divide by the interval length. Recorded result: 1.63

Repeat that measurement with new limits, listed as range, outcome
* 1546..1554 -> 1.6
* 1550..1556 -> 1.6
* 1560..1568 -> 1.53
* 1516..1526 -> 1.47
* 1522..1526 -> 1.48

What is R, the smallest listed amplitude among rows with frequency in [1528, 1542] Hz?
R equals 1.479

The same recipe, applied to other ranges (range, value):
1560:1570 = 1.474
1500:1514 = 1.604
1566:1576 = 1.368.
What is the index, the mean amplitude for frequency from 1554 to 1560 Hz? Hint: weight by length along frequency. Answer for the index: 1.62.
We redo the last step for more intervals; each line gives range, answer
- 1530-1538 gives 1.51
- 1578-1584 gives 1.4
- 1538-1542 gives 1.51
